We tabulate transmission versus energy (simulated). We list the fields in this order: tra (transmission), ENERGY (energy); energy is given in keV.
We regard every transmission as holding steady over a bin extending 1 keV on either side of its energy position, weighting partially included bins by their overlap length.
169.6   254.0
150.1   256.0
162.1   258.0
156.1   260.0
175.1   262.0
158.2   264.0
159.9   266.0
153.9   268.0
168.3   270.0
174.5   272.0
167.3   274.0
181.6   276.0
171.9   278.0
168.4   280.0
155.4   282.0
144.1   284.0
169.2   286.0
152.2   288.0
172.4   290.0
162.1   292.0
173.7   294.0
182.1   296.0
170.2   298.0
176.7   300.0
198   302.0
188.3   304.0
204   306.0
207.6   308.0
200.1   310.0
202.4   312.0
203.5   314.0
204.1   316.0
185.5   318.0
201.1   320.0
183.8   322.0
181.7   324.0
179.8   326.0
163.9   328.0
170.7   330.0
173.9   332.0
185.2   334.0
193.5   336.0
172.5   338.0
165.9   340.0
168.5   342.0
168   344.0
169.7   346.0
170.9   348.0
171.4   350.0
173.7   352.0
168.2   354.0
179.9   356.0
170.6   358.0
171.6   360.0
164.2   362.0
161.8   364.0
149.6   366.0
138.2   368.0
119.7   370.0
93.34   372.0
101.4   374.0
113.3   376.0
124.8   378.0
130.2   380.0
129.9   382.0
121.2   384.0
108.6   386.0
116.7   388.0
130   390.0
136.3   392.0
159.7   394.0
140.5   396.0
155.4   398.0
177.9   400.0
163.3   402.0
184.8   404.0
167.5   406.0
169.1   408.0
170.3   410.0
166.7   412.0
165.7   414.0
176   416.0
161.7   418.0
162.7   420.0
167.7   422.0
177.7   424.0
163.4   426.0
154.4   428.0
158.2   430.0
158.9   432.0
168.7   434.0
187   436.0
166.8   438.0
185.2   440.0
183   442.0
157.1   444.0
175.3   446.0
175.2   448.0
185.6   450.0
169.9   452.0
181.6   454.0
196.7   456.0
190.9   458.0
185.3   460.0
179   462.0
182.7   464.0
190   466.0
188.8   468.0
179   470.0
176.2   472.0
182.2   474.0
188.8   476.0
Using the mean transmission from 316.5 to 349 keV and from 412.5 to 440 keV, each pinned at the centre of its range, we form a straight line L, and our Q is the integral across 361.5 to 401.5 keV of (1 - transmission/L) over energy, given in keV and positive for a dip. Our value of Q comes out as 9.0 keV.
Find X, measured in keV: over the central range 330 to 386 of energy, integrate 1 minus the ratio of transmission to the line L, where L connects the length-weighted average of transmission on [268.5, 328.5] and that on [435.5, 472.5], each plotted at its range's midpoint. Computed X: 8.4 keV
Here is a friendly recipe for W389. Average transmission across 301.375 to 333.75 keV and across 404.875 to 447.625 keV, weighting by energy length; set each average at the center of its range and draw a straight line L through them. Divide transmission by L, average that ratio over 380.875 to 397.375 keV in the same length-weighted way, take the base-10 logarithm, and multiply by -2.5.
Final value 0.32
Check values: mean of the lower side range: 190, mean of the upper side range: 169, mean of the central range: 131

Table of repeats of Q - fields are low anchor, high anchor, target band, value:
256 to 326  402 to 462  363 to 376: 3.6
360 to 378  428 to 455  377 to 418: -0.4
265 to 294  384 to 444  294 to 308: -2.0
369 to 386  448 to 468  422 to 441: -0.8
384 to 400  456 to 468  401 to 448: -2.8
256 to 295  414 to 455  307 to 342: -4.2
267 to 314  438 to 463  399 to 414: 0.7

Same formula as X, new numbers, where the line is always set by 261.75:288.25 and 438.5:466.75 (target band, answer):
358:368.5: 0.8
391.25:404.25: 1.3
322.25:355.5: -0.7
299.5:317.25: -3.3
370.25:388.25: 6.0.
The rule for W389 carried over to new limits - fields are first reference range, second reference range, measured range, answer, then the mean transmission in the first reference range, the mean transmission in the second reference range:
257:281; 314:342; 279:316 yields -0.04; 166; 182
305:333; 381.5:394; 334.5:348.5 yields -0.02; 190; 126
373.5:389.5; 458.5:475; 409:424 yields -0.16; 119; 183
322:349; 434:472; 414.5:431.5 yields 0.09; 175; 181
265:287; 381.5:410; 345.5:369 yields -0.08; 165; 148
